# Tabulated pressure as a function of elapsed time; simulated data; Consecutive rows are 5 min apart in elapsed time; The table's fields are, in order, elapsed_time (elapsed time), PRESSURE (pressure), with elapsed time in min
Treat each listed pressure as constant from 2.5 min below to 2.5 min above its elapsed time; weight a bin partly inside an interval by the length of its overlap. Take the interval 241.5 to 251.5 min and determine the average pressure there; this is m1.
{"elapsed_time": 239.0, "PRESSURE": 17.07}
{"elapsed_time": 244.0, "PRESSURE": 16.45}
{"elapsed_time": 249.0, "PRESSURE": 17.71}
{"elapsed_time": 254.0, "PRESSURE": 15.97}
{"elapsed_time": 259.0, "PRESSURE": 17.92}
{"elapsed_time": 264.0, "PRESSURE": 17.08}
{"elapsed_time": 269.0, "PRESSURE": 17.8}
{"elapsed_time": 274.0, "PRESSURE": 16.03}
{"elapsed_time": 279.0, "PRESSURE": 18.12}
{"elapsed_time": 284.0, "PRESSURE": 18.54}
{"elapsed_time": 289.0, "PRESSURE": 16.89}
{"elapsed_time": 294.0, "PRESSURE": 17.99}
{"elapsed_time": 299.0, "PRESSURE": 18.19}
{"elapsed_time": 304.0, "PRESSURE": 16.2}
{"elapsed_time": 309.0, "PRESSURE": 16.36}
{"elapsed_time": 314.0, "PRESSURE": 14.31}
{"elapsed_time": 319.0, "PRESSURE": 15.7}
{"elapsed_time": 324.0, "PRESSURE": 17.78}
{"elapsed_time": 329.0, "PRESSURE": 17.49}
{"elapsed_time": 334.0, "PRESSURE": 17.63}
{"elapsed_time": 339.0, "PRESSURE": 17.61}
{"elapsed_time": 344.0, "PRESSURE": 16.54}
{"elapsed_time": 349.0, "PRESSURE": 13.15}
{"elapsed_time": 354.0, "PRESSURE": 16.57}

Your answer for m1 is 17.1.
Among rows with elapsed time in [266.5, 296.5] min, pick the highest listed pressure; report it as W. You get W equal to 18.54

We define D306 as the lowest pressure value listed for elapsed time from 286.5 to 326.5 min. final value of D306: 14.31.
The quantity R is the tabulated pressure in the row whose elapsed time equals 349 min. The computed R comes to 13.15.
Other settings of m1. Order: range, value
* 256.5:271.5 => 17.6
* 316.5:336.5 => 17.1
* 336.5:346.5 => 17.1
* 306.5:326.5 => 16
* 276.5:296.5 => 17.9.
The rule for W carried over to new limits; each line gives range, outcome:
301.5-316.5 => 16.36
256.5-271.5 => 17.92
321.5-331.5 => 17.78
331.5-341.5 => 17.63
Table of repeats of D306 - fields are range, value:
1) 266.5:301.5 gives 16.03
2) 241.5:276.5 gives 15.97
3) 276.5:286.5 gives 18.12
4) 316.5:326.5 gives 15.7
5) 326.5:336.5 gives 17.49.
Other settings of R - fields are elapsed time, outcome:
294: 17.99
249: 17.71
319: 15.7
